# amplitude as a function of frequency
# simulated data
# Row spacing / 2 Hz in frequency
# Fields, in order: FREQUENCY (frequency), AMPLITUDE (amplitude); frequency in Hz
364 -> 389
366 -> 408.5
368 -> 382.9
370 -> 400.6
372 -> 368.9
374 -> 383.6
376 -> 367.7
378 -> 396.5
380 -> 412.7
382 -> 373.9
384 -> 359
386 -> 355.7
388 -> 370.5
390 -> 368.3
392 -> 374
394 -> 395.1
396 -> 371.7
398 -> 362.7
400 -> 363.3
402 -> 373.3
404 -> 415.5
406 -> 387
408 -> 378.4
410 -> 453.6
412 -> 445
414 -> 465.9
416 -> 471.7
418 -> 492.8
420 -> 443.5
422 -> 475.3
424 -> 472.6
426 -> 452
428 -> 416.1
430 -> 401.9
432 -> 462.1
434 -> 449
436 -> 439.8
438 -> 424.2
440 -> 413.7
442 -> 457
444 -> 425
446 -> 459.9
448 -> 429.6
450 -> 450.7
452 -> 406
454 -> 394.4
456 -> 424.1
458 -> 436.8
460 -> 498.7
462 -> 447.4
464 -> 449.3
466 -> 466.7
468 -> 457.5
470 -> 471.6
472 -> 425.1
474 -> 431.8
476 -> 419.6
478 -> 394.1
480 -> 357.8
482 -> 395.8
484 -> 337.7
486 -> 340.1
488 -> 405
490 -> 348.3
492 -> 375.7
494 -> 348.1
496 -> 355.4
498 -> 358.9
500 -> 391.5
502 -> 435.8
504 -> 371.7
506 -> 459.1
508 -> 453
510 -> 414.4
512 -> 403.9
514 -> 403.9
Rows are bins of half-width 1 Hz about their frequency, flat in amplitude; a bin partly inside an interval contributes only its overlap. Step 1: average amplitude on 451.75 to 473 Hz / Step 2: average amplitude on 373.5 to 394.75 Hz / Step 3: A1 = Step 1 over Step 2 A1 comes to 1.18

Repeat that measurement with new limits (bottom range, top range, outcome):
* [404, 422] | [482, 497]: 0.82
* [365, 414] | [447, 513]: 1.06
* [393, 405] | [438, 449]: 1.15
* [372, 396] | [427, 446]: 1.15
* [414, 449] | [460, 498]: 0.90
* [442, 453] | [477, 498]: 0.84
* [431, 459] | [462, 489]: 0.95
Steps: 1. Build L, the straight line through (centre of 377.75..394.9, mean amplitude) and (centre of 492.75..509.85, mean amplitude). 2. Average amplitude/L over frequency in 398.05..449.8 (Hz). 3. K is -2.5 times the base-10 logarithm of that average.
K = -0.13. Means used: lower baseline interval 378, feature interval 434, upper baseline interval 397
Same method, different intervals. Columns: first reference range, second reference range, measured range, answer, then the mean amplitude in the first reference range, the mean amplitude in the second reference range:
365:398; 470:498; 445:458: -0.125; 380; 382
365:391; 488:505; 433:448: -0.160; 381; 375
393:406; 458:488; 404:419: -0.139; 381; 421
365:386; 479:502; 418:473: -0.184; 384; 368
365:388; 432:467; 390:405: 0.057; 382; 440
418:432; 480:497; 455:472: -0.149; 448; 363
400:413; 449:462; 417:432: -0.087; 405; 436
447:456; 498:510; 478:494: 0.142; 421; 416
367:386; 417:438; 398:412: 0.062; 381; 449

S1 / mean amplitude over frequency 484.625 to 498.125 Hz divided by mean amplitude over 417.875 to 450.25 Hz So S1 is 0.81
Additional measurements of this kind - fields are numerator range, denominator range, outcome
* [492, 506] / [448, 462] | 0.88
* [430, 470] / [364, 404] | 1.16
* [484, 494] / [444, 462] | 0.83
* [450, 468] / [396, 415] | 1.10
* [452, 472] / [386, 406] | 1.18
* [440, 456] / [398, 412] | 1.09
